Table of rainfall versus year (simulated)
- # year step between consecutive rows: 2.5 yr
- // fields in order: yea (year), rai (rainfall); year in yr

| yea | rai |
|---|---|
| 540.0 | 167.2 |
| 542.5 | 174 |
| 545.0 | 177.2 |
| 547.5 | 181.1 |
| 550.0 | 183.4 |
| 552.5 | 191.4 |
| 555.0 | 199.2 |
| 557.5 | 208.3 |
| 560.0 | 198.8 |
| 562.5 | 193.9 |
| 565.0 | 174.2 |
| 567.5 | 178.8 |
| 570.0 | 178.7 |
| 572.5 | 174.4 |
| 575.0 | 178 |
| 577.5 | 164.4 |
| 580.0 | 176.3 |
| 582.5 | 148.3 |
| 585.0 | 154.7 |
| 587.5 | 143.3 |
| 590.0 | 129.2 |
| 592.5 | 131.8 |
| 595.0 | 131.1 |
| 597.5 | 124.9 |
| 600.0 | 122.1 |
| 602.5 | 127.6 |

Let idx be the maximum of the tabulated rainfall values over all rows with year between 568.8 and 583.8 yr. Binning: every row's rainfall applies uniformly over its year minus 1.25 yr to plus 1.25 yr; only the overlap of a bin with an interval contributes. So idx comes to 178.7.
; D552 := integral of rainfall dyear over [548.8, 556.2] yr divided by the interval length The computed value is 191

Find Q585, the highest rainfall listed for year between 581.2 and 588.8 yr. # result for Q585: 154.7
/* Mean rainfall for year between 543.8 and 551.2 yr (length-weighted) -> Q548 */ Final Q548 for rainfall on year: 181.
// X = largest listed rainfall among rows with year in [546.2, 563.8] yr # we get 208.3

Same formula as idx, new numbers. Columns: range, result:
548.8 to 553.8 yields 191.4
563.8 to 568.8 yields 178.8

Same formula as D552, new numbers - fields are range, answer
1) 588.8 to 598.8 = 129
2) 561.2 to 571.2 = 182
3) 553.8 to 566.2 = 195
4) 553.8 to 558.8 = 204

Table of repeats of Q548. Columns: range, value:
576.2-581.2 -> 170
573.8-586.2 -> 164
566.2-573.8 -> 177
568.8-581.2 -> 174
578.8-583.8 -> 162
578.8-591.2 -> 150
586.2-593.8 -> 135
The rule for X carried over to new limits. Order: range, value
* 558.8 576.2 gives 198.8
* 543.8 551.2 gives 183.4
